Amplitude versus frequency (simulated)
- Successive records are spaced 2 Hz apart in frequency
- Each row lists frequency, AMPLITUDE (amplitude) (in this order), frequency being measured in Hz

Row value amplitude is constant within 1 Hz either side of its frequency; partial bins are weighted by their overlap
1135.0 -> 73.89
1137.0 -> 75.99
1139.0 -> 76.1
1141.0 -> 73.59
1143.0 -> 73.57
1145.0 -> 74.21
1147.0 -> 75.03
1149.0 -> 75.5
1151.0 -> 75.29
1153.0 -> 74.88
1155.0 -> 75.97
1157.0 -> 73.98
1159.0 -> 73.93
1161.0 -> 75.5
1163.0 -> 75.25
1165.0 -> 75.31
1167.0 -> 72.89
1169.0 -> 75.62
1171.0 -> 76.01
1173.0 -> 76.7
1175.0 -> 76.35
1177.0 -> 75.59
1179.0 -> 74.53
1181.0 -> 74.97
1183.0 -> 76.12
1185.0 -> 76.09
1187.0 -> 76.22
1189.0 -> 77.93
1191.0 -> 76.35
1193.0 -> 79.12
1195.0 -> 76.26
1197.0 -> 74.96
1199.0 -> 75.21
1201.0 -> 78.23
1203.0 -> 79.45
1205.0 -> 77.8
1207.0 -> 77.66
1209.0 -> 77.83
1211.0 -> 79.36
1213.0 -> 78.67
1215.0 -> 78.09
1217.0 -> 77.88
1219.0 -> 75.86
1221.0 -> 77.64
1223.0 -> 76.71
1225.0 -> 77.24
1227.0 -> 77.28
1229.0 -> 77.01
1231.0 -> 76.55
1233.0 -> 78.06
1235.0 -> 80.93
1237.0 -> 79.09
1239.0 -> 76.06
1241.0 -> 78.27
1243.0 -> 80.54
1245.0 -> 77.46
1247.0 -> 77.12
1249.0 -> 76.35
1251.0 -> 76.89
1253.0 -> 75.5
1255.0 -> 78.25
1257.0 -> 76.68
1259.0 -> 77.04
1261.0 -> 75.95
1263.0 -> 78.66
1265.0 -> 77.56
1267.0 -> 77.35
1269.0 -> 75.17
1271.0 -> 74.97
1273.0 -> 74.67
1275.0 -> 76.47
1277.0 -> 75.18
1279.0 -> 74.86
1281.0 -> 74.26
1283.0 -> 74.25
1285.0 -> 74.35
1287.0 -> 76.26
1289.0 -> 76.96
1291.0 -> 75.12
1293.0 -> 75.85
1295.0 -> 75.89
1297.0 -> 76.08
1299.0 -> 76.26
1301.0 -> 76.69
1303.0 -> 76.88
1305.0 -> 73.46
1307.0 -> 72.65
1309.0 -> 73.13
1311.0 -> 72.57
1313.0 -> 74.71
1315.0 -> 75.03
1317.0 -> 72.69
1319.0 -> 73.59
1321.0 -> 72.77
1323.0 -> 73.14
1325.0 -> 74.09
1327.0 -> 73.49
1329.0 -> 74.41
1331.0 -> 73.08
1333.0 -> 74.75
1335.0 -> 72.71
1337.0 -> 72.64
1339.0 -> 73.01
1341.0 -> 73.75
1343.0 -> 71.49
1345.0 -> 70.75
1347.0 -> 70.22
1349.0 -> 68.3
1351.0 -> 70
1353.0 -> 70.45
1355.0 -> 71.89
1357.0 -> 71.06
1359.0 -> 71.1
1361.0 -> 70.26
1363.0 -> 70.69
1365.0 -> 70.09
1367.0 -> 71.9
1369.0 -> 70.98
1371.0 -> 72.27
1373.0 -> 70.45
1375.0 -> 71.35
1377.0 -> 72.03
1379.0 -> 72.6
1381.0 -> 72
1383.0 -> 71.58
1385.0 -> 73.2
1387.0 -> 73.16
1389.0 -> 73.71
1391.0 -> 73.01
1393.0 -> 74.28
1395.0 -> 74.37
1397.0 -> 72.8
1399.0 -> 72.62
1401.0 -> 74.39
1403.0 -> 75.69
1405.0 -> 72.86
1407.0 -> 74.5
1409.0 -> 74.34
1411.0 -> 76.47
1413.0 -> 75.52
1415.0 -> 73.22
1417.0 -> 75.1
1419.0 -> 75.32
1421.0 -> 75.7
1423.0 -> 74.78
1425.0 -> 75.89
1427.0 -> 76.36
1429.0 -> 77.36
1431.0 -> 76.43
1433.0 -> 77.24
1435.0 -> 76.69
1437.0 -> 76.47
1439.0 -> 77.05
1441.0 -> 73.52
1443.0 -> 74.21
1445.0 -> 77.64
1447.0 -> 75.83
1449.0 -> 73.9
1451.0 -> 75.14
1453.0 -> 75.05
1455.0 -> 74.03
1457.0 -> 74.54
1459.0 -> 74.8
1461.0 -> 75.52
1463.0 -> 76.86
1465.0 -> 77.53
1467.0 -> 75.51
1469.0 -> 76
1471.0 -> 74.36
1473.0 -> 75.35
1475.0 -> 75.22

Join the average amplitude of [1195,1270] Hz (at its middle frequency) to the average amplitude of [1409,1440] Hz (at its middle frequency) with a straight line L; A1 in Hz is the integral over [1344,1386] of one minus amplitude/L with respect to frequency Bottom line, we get 2.91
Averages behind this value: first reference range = 77.5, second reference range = 75.9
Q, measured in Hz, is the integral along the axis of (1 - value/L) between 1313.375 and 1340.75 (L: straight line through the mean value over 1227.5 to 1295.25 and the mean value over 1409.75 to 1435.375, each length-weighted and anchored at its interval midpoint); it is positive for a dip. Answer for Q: 1.0 Hz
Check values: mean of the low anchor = 76.6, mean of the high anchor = 75.8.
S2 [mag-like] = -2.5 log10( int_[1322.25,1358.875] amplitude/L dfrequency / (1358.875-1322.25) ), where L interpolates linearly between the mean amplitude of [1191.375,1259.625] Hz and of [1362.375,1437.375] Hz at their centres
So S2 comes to 0.04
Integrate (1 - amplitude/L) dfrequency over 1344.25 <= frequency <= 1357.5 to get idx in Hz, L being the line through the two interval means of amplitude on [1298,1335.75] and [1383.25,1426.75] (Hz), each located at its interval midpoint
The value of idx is 0.7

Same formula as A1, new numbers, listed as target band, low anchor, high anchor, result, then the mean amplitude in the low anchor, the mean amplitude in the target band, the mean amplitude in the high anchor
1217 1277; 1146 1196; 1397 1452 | -1.3 Hz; 75.7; 77.1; 75.3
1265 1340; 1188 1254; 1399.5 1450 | 2.0 Hz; 77.6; 74.6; 75.4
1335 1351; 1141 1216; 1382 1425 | 0.7 Hz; 76.1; 71.4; 74.2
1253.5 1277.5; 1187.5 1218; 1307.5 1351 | -0.4 Hz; 77.6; 76.5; 72.8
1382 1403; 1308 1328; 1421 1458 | 0.4 Hz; 73.5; 73.4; 75.7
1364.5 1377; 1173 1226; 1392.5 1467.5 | 0.7 Hz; 77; 71.3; 75.3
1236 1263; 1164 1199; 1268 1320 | -0.7 Hz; 75.9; 77.4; 74.9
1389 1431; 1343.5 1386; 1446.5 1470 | -0.9 Hz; 71.1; 74.7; 75.4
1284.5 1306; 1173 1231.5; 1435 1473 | 0.2 Hz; 77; 75.8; 75.5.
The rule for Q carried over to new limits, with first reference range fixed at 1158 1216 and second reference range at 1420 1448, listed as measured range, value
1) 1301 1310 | 0.23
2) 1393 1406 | 0.39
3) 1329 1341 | 0.45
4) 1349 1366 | 1.26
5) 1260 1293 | 0.25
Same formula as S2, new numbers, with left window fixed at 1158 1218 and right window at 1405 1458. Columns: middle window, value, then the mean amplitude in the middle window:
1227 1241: -0.02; 77.9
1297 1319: 0.02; 74.4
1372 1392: 0.05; 72.3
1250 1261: -0.01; 76.8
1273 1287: 0.02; 75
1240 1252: -0.02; 77.8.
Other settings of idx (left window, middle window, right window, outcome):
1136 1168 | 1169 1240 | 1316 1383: -2.9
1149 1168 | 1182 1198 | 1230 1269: -0.2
